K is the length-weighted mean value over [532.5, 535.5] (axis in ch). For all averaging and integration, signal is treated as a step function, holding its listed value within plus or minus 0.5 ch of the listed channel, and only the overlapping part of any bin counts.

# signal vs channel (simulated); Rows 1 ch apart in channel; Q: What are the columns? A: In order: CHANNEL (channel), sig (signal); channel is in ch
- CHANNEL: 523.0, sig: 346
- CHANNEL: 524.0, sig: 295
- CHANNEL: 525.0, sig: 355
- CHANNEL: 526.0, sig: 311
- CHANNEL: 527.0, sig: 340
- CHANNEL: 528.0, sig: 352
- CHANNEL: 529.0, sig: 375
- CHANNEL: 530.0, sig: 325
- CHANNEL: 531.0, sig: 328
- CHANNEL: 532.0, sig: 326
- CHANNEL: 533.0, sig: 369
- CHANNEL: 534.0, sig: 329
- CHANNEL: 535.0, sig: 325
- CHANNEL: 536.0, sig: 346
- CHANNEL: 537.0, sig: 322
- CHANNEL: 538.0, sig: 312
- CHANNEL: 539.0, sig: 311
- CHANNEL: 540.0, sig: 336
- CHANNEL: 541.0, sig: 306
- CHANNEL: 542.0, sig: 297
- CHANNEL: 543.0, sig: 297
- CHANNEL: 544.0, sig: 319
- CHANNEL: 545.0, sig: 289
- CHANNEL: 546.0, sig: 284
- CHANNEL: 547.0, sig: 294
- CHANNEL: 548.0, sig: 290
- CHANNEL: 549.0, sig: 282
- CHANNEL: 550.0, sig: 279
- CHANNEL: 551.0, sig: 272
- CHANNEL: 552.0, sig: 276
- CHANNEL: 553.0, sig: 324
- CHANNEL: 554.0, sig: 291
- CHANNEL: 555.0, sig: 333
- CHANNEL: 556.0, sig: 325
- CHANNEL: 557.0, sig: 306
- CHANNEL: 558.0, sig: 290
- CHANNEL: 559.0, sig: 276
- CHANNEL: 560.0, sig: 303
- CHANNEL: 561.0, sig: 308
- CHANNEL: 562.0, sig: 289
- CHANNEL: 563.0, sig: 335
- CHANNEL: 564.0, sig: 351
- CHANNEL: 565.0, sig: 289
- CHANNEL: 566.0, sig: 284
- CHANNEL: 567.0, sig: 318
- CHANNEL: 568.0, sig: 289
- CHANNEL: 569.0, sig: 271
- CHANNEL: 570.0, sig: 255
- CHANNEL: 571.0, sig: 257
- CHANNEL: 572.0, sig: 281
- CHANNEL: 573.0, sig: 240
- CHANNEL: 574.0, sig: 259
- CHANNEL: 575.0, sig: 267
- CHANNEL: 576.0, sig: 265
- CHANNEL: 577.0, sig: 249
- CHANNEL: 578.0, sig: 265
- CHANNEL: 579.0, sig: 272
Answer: 341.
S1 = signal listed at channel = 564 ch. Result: 351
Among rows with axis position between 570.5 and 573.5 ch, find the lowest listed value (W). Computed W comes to 240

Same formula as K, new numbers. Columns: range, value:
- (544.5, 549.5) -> 288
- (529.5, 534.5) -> 335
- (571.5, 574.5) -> 260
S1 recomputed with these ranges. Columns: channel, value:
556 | 325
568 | 289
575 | 267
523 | 346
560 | 303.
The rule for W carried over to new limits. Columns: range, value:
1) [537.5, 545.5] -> 289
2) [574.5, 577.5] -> 249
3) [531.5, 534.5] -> 326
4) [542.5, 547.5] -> 284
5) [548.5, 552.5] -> 272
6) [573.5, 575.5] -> 259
